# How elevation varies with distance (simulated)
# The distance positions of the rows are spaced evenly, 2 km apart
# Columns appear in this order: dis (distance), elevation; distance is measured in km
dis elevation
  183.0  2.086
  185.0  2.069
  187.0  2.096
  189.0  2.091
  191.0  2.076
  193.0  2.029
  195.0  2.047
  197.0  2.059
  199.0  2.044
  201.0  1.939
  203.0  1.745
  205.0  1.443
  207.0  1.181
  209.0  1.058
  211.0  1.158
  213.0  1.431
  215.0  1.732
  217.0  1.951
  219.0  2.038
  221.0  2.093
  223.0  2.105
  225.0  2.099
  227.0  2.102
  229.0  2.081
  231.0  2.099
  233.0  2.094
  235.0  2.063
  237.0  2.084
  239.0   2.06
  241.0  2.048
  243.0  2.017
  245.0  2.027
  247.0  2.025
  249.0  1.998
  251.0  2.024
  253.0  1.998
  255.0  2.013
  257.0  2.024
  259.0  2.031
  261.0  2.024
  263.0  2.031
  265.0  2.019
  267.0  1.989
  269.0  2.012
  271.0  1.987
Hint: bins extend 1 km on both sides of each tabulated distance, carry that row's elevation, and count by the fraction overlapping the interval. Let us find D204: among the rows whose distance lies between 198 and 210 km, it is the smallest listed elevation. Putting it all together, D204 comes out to 1.058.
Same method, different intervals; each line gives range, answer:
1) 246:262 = 1.998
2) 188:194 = 2.029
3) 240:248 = 2.017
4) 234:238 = 2.063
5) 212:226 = 1.431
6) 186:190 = 2.091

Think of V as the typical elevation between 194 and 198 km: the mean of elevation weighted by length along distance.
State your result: 2.05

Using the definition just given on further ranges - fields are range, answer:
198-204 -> 1.91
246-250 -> 2.01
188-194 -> 2.07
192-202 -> 2.02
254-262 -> 2.02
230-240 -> 2.08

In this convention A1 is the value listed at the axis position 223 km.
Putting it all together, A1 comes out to 2.105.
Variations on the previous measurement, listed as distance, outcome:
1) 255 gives 2.013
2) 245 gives 2.027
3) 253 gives 1.998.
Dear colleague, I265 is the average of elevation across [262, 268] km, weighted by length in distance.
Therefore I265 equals 2.01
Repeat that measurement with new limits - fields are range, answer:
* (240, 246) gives 2.03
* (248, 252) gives 2.01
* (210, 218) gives 1.57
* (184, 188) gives 2.08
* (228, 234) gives 2.09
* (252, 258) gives 2.01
